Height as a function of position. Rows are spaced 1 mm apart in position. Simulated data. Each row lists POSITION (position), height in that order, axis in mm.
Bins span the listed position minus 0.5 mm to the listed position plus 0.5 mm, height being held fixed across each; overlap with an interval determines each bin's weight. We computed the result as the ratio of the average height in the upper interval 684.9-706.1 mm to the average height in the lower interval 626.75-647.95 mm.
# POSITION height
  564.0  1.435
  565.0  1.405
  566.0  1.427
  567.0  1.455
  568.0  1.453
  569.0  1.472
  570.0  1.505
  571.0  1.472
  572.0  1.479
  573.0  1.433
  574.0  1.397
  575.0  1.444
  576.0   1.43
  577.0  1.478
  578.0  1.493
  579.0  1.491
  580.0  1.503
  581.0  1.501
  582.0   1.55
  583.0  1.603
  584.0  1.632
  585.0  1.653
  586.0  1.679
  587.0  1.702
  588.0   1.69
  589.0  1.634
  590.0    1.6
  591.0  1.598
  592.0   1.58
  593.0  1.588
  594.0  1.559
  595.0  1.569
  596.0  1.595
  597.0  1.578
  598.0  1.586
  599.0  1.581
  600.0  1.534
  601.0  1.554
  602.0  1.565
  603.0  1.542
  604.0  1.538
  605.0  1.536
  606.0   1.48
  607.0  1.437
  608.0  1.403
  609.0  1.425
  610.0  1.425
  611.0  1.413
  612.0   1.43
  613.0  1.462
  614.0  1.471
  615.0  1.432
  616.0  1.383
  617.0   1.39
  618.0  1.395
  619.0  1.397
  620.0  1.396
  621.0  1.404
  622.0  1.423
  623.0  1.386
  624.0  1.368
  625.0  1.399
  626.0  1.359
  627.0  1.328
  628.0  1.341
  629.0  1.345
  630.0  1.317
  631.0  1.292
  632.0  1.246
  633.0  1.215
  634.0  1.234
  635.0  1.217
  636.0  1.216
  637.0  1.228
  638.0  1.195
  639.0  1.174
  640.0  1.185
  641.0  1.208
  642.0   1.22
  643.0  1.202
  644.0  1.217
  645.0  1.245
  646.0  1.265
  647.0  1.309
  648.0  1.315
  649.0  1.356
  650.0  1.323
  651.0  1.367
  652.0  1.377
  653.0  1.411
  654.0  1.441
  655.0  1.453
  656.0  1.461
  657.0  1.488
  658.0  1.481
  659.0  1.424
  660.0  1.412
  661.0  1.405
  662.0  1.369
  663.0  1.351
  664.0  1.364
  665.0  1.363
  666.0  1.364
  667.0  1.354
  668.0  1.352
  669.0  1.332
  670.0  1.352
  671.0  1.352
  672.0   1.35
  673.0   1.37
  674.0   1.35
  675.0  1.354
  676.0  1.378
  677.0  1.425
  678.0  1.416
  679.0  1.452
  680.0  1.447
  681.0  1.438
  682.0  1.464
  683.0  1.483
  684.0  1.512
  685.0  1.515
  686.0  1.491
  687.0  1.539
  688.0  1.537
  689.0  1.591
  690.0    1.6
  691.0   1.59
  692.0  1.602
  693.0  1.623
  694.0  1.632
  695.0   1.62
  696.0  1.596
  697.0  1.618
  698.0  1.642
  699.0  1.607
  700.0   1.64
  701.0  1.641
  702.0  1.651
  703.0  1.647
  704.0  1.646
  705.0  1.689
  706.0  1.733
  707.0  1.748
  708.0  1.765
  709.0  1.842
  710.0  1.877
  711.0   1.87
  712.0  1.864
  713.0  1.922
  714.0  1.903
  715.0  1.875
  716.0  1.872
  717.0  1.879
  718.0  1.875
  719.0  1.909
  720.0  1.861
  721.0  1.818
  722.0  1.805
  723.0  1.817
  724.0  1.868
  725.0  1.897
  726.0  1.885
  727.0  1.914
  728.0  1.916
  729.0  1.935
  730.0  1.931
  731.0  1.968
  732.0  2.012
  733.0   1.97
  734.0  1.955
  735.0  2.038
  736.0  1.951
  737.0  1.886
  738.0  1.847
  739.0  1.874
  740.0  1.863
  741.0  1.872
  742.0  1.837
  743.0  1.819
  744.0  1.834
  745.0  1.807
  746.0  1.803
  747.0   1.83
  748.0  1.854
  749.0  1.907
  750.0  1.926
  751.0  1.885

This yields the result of 1.29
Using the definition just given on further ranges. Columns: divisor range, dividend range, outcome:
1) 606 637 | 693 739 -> 1.33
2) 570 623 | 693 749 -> 1.21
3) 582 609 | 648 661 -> 0.90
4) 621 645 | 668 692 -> 1.14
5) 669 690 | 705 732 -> 1.29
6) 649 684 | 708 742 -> 1.35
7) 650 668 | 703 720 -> 1.30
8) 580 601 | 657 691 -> 0.89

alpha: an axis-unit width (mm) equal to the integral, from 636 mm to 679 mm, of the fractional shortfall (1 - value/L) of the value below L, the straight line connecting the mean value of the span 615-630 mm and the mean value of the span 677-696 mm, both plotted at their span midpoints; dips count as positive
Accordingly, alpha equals 3.5 mm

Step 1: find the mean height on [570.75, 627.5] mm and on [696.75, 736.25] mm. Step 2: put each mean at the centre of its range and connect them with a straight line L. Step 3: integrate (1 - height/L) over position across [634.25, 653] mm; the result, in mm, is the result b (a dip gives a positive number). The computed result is 4.2 mm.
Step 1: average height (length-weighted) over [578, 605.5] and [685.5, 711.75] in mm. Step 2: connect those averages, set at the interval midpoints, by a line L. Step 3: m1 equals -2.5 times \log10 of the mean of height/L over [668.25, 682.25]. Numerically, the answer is 0.18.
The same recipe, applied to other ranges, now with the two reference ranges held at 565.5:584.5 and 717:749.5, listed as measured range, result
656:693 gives 0.206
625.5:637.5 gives 0.263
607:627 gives 0.133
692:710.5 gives 0.080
